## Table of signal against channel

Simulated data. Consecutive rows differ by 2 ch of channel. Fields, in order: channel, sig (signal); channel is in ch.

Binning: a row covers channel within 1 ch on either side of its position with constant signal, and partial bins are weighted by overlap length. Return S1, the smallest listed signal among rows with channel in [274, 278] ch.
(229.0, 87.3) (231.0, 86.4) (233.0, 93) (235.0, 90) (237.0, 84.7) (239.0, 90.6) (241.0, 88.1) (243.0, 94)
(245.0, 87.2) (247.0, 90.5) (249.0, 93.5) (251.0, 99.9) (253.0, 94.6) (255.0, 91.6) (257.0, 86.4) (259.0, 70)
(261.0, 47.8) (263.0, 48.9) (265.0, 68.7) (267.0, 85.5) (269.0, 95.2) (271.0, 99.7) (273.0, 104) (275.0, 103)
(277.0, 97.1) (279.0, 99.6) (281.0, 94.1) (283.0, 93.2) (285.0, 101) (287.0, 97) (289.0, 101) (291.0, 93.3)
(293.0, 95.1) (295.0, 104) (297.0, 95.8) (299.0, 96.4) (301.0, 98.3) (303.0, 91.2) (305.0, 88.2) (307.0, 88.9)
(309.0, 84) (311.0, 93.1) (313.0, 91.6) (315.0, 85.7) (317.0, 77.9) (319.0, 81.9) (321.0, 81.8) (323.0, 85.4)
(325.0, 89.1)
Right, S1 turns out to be 97.1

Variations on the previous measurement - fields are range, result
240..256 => 87.2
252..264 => 47.8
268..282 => 94.1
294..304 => 91.2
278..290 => 93.2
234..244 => 84.7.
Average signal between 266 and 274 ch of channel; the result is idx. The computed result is 96.1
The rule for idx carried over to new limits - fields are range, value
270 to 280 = 101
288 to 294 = 96.5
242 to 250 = 91.3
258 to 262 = 58.9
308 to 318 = 86.5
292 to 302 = 97.9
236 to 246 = 88.9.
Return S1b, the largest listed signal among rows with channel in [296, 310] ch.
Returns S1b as 98.3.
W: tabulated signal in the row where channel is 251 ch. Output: 99.9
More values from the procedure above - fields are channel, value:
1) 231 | 86.4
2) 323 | 85.4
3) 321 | 81.8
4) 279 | 99.6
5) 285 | 101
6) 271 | 99.7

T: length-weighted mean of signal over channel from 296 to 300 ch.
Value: 96.1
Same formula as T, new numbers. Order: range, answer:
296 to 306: 94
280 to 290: 97.3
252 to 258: 90.9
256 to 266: 64.4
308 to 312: 88.5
